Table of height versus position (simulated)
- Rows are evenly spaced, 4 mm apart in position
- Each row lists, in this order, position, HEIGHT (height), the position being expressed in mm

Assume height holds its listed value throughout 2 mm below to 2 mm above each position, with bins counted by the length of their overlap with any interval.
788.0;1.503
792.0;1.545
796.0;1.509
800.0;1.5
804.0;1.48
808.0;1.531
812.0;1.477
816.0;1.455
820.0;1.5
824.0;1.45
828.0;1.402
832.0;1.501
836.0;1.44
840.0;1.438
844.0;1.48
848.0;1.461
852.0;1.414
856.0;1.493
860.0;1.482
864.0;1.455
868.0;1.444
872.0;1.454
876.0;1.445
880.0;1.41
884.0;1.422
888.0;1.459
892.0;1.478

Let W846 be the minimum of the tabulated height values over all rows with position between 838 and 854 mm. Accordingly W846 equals 1.414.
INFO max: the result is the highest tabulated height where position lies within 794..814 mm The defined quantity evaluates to 1.531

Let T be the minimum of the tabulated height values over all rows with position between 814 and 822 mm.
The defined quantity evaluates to 1.455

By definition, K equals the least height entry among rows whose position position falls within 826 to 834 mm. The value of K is 1.402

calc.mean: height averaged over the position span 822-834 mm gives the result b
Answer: 1.45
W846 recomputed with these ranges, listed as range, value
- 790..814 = 1.477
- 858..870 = 1.444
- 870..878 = 1.445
